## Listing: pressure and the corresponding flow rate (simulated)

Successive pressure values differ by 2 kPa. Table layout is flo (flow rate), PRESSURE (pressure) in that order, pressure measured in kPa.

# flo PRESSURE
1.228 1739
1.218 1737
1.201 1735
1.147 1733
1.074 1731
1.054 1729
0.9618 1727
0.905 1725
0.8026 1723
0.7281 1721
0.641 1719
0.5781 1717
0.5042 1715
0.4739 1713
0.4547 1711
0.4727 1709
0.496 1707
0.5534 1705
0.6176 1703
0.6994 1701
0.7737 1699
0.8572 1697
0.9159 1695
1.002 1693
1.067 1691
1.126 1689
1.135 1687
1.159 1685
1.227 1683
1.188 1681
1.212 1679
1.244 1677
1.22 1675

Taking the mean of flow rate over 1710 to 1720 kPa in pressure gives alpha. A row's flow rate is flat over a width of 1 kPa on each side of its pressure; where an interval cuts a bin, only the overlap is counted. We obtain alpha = 0.53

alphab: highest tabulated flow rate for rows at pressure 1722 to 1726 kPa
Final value 0.905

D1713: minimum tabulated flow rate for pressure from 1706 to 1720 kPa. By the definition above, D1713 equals 0.4547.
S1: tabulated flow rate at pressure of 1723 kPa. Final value 0.8026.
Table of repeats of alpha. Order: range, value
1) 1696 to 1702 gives 0.777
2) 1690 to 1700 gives 0.923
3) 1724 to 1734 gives 1.03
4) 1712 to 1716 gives 0.489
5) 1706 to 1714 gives 0.474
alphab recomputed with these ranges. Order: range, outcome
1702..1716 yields 0.6176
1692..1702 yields 1.002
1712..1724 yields 0.8026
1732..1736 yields 1.201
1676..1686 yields 1.244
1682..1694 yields 1.227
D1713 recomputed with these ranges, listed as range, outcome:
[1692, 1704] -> 0.6176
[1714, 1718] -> 0.5042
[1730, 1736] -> 1.074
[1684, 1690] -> 1.126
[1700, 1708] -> 0.496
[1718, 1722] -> 0.641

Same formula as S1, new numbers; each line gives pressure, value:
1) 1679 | 1.212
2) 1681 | 1.188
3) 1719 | 0.641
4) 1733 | 1.147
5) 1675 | 1.22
